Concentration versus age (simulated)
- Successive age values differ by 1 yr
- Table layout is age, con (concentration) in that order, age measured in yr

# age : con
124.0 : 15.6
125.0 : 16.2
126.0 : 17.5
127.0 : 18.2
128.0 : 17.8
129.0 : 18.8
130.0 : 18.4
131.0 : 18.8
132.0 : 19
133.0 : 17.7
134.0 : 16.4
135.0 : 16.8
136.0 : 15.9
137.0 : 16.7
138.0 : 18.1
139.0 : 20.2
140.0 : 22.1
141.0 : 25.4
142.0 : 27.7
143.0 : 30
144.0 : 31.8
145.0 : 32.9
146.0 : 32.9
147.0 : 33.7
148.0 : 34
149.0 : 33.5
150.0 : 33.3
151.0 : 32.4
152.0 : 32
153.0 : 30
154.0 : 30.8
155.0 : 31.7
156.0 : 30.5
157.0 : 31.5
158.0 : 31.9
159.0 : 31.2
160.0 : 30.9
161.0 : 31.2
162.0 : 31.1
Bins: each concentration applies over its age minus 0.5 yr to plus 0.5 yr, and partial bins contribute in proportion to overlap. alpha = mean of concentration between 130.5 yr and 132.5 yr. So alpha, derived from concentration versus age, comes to 18.9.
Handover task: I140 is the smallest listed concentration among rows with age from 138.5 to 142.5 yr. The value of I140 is 20.2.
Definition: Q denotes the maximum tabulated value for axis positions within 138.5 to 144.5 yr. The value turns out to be 31.8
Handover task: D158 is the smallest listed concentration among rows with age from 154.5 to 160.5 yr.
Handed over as 30.5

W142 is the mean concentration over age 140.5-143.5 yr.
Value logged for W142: 27.7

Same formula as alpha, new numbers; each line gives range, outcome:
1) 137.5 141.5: 21.4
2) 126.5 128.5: 18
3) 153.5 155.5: 31.2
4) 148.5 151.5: 33.1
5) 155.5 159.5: 31.3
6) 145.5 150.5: 33.5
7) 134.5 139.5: 17.5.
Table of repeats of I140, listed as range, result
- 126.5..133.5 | 17.7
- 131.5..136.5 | 15.9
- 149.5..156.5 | 30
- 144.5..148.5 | 32.9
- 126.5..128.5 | 17.8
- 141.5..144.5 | 27.7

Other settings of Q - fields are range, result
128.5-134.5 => 19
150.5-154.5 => 32.4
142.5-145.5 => 32.9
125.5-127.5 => 18.2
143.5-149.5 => 34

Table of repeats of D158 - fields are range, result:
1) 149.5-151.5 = 32.4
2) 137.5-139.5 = 18.1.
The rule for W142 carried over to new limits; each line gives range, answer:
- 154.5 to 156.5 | 31.1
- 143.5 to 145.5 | 32.4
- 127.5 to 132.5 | 18.6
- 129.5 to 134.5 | 18.1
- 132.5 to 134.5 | 17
